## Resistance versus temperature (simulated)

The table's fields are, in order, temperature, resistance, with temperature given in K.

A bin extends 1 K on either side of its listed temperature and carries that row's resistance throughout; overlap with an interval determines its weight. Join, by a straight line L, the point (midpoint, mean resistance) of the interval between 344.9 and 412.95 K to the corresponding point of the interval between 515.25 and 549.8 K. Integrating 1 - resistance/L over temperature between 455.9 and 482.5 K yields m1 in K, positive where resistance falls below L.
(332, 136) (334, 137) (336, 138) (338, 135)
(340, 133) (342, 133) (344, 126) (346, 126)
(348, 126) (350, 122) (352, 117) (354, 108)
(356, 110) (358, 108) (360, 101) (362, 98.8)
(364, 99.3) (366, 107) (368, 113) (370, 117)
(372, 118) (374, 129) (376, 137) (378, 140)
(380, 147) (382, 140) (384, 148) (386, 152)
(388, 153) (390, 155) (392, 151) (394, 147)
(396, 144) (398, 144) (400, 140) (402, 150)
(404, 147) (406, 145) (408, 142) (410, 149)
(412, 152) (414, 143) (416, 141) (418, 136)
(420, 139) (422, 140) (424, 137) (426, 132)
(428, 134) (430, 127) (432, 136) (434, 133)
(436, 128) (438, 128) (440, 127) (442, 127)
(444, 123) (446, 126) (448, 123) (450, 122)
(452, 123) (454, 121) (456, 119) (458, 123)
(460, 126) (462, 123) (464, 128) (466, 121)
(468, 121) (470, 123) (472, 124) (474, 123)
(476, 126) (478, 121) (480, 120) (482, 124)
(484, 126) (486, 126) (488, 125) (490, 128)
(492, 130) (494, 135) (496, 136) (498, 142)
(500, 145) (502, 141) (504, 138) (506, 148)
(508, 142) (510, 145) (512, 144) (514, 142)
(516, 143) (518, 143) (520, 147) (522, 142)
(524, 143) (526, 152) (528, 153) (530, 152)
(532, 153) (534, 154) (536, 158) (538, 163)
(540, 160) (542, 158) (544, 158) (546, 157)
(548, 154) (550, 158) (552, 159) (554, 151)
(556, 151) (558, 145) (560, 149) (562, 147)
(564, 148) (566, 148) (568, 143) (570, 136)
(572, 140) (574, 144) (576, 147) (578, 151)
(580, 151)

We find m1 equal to 3.86 K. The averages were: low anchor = 132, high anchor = 153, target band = 123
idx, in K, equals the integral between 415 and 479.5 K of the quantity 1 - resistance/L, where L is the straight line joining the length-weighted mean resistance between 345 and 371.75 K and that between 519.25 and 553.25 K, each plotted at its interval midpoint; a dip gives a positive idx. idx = 2.6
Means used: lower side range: 112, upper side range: 154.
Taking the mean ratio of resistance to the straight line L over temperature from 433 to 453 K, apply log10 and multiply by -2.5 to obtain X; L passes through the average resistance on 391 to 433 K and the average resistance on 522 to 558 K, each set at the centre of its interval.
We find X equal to 0.151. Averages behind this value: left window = 142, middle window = 126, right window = 154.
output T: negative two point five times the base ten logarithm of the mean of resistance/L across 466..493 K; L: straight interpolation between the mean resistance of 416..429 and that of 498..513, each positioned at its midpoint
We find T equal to 0.14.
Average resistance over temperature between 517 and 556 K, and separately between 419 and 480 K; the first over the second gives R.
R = 1.21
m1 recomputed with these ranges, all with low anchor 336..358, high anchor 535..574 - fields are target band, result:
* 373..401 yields -3.4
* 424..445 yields 0.8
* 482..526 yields 1.9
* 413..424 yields -0.5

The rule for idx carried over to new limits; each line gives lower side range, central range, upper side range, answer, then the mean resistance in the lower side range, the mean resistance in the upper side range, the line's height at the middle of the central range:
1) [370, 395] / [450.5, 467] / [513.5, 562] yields 2.7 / 142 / 152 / 147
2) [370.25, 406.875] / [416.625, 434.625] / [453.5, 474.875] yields -0.2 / 143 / 123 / 133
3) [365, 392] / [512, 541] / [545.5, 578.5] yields -0.8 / 136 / 149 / 146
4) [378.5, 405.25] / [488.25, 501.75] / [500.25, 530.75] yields 0.9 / 147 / 145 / 145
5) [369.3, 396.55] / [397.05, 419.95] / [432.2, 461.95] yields -1.6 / 142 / 125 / 135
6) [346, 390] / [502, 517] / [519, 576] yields 0.2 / 124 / 151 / 145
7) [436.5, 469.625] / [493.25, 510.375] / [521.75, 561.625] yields -0.1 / 124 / 154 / 140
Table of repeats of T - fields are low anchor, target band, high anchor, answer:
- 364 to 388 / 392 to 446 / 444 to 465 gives -0.091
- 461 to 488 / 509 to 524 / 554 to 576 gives -0.078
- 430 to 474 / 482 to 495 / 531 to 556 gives 0.079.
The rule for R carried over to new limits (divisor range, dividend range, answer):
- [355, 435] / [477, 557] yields 1.07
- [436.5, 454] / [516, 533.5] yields 1.19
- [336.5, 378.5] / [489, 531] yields 1.19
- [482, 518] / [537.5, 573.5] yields 1.10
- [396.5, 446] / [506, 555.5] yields 1.10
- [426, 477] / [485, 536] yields 1.13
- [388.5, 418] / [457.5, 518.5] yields 0.90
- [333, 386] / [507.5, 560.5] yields 1.22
